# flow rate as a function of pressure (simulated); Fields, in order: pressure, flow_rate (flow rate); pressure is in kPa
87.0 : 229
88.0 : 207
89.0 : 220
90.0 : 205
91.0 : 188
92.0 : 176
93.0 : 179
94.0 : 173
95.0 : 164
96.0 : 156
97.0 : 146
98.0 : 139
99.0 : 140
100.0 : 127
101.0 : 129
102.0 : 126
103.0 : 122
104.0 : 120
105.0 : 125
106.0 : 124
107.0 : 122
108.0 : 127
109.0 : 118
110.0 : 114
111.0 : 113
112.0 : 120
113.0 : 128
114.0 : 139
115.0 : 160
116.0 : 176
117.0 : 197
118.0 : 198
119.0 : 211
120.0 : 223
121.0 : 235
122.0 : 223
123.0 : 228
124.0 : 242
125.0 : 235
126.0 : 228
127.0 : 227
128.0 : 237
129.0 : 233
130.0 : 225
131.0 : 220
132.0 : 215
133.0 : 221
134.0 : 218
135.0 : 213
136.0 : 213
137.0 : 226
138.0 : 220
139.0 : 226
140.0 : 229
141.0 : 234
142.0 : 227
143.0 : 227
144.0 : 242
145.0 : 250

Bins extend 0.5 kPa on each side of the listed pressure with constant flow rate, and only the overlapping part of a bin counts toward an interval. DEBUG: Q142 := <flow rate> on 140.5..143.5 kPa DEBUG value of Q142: 229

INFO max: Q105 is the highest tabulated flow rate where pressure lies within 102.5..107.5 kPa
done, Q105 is 125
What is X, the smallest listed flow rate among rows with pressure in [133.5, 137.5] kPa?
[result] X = 213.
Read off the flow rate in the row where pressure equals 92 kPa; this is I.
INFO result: 176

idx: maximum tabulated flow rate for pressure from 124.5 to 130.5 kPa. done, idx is 237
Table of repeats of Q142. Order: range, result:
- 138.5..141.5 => 230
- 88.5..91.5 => 204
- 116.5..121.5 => 213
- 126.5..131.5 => 228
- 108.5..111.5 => 115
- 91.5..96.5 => 170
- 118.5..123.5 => 224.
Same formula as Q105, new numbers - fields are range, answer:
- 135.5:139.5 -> 226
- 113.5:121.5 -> 235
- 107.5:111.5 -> 127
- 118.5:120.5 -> 223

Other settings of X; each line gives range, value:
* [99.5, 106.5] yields 120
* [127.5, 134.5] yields 215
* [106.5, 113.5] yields 113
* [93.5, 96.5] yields 156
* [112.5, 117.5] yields 128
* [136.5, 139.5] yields 220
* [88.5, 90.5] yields 205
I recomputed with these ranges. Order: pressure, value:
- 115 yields 160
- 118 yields 198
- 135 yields 213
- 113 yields 128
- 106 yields 124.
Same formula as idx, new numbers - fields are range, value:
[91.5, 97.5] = 179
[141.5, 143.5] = 227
